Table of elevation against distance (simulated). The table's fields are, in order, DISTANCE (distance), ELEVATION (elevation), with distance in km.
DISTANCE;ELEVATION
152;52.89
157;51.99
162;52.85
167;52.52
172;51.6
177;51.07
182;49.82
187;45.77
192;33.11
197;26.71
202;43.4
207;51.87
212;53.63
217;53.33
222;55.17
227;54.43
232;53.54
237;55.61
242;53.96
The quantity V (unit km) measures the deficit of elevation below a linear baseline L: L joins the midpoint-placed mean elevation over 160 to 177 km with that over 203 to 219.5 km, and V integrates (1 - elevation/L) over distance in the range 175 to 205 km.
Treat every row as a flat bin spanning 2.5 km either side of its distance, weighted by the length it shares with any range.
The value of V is 6.0 km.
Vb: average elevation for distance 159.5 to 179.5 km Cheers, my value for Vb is 52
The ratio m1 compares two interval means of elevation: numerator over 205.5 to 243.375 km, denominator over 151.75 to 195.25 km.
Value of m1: 1.1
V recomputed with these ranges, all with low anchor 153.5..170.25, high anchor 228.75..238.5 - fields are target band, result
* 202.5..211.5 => 0.6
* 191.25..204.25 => 4.6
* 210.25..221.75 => 0.0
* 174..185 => 0.6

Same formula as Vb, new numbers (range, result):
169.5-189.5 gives 49.6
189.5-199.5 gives 29.9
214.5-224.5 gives 54.2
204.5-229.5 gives 53.7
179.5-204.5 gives 39.8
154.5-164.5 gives 52.4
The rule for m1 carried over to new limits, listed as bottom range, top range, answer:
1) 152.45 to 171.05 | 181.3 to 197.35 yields 0.75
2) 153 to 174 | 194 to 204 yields 0.66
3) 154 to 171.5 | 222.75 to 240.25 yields 1.04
